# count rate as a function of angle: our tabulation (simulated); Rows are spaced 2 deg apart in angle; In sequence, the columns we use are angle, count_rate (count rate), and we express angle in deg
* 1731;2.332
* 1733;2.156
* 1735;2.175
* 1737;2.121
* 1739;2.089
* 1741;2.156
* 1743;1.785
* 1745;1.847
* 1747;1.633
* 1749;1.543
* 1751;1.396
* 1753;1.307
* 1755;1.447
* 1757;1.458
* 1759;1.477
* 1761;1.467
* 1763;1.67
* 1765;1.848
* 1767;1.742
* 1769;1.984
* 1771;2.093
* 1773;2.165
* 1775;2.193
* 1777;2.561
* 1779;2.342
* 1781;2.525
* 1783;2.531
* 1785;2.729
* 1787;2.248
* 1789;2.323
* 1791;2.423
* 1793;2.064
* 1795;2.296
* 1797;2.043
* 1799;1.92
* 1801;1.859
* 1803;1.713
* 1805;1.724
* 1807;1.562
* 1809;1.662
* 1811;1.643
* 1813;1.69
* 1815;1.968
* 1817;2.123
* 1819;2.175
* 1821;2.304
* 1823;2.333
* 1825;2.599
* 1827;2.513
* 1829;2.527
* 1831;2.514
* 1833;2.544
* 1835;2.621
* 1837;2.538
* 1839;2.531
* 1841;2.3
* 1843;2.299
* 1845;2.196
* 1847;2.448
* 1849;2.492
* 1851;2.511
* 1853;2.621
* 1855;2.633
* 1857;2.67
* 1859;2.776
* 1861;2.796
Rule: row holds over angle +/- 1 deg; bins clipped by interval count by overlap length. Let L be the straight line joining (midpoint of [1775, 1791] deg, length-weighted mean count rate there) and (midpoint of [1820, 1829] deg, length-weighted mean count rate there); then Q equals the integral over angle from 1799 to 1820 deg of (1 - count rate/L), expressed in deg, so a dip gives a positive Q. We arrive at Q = 5.4 deg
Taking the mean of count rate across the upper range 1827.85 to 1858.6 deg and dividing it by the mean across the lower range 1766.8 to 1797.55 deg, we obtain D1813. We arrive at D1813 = 1.1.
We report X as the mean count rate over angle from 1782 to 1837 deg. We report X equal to 2.18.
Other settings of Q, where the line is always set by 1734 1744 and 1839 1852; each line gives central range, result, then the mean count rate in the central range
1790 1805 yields 1.4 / 2.02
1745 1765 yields 5.6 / 1.52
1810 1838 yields 0.4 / 2.29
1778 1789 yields -1.3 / 2.46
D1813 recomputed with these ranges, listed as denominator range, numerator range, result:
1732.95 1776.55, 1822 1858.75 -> 1.38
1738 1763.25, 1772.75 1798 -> 1.44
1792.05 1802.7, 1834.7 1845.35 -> 1.20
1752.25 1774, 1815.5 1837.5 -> 1.42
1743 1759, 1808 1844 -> 1.48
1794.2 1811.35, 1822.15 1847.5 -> 1.35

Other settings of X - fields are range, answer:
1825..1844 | 2.49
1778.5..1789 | 2.47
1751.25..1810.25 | 1.97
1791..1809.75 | 1.9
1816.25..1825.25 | 2.29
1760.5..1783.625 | 2.1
